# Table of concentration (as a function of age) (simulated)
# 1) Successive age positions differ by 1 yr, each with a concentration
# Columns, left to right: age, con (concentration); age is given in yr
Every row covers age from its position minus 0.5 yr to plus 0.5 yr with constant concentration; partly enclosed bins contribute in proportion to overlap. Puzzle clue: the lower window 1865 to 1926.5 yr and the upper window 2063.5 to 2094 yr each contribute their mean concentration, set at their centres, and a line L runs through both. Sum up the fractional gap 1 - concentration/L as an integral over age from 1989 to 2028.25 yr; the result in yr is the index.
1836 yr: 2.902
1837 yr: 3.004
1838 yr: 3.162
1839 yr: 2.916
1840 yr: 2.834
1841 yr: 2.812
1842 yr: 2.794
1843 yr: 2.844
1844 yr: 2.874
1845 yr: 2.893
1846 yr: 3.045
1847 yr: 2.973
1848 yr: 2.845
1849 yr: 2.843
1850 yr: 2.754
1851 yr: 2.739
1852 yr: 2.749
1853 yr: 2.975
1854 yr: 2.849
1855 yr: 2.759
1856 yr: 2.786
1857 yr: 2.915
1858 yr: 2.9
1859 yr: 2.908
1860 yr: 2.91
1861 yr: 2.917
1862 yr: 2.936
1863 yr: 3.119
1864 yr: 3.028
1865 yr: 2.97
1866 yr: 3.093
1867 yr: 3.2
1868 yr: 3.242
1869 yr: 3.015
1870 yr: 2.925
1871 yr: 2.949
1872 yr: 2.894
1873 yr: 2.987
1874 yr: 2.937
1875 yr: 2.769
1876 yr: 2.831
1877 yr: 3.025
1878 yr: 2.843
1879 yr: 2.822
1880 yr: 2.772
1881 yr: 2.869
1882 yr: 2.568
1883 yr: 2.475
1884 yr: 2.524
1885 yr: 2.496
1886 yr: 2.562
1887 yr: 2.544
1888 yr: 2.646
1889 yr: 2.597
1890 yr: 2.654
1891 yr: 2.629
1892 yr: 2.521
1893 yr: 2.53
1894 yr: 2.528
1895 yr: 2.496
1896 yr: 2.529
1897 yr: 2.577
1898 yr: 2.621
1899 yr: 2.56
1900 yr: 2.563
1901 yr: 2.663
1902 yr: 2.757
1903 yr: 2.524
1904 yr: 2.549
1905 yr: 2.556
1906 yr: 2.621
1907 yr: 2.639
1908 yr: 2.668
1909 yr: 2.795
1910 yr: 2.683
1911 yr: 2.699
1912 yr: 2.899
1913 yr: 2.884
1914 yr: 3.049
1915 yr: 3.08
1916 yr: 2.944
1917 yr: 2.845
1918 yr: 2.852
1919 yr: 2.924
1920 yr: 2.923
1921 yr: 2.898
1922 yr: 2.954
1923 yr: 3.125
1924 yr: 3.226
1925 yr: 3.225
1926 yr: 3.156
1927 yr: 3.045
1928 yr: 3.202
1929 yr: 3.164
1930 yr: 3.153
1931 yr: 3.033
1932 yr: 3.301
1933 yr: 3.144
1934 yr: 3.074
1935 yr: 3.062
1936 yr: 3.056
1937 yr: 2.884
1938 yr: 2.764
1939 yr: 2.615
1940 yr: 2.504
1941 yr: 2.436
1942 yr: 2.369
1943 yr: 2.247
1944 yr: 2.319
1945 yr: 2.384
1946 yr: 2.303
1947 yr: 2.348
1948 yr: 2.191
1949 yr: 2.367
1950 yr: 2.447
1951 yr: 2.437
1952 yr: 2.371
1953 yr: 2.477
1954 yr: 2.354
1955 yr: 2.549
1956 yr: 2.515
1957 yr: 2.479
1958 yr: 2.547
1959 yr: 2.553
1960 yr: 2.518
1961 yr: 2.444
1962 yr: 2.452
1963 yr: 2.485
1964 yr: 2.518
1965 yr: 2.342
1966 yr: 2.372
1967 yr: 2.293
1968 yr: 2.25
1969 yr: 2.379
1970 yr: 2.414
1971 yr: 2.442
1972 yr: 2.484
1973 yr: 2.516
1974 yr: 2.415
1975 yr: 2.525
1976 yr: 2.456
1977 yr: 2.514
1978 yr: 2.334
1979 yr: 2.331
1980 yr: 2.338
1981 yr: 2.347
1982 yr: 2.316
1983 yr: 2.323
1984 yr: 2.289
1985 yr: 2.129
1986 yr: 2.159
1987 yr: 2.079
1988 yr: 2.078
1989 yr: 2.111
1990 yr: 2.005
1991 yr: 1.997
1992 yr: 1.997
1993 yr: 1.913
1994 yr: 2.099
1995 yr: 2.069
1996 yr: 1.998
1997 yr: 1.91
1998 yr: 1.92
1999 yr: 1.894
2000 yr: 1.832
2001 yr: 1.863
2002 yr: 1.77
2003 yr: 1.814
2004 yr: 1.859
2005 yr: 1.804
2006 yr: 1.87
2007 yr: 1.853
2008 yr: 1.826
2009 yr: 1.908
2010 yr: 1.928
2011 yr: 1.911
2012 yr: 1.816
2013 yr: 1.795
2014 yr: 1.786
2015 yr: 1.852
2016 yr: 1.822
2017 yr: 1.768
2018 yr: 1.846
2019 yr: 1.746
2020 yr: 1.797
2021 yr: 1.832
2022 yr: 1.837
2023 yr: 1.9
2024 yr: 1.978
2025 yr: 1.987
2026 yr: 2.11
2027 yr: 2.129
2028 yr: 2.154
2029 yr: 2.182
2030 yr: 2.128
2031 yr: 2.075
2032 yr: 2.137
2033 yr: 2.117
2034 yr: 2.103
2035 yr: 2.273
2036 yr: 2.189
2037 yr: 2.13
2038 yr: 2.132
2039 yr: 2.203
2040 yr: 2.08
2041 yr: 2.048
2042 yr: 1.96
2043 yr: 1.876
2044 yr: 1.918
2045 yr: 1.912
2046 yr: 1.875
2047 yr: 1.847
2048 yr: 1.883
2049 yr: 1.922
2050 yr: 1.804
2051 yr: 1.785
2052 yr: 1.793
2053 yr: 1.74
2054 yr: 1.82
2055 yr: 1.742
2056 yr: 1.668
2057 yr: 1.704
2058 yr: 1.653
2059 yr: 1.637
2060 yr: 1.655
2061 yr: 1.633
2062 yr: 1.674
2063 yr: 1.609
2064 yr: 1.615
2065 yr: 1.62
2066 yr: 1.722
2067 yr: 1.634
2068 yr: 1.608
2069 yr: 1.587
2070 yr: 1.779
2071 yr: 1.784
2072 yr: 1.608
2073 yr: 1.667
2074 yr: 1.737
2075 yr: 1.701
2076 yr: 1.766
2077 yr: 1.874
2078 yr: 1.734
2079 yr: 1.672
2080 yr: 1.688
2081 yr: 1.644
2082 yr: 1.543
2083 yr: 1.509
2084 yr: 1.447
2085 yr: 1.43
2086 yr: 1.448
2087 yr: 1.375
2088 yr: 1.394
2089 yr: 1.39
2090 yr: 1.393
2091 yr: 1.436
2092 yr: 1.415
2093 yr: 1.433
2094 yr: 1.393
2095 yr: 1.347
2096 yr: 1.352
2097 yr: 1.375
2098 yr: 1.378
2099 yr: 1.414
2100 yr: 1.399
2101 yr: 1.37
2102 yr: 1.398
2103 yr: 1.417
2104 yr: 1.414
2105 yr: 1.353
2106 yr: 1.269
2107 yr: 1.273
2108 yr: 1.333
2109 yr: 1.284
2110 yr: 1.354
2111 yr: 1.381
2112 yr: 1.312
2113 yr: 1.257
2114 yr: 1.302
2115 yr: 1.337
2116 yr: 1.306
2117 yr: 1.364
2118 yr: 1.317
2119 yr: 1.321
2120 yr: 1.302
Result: 2.7 yr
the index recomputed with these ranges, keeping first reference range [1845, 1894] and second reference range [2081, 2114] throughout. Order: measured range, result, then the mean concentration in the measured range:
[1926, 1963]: -4.5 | 2.65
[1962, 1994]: -2.2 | 2.29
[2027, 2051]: -3.8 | 2.04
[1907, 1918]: -1.2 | 2.84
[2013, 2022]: 0.4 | 1.81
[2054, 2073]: -0.8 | 1.67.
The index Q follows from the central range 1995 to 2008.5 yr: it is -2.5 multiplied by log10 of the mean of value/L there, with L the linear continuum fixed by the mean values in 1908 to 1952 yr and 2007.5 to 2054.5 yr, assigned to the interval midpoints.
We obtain 0.18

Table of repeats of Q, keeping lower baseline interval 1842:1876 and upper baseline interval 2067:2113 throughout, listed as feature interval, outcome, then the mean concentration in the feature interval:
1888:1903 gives 0.04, 2.59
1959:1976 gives -0.09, 2.43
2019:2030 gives -0.05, 1.99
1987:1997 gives 0.04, 2.03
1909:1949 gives -0.14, 2.84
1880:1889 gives 0.07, 2.6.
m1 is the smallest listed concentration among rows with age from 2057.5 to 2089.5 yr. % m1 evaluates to 1.375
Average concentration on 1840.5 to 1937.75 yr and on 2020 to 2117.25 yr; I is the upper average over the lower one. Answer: 0.6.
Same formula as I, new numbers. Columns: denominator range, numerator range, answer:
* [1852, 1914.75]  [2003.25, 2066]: 0.68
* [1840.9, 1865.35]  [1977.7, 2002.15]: 0.72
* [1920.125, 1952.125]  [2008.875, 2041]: 0.72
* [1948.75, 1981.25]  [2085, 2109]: 0.57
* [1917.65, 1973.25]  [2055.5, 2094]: 0.60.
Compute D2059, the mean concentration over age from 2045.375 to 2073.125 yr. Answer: 1.72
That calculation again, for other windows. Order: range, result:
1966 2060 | 2.02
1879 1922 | 2.69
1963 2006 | 2.18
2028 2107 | 1.7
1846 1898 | 2.8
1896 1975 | 2.67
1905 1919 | 2.81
